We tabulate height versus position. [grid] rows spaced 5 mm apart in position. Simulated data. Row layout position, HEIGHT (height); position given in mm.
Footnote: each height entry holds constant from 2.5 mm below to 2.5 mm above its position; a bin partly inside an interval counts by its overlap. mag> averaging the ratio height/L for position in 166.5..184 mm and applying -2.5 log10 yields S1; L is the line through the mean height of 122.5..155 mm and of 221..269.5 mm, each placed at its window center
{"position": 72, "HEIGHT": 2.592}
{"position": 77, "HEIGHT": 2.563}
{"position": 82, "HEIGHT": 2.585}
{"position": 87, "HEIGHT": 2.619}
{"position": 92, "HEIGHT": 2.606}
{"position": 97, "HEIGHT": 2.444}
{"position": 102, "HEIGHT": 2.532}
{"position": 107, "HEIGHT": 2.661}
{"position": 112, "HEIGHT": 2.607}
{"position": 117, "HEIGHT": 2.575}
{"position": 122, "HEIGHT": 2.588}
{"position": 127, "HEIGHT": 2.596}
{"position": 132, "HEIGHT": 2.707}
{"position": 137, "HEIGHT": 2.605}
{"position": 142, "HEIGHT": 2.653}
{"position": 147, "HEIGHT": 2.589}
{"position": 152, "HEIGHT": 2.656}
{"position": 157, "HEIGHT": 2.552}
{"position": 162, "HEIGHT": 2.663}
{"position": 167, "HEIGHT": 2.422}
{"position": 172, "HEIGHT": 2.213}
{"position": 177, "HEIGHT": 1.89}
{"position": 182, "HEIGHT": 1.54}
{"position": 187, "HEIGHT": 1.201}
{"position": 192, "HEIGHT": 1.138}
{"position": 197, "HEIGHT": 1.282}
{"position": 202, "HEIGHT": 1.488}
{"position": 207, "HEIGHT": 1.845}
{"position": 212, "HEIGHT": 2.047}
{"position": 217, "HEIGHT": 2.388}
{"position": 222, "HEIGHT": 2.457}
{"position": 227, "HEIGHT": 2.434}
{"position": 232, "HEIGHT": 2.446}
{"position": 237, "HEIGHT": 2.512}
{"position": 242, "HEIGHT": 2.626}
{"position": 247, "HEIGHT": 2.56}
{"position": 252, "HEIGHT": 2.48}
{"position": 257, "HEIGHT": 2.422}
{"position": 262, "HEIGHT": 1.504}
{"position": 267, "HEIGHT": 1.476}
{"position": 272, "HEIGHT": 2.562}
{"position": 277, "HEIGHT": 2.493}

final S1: 0.26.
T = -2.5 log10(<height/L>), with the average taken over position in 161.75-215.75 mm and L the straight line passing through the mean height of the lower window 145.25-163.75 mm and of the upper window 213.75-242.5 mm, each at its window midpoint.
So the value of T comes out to 0.39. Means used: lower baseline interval 2.61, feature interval 1.77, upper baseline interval 2.46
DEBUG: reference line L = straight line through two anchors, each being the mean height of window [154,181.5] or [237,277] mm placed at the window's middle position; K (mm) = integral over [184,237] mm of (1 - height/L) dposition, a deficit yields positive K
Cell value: 8.8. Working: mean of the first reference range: 2.29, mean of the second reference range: 2.27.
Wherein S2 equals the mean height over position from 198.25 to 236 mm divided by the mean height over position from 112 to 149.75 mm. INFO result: 0.82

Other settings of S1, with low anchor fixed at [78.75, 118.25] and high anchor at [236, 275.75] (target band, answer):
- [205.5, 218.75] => 0.13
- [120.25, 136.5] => -0.05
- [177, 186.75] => 0.48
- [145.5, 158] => -0.06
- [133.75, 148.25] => -0.05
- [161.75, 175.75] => 0.04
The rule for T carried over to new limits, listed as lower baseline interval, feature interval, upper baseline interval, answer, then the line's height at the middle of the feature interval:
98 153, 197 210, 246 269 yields 0.38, 2.29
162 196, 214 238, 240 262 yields -0.12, 2.19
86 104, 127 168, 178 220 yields -0.25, 2.09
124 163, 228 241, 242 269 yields -0.12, 2.24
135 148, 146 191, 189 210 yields -0.02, 2.07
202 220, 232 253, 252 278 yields -0.22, 2.07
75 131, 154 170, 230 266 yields -0.03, 2.48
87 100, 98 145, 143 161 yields -0.01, 2.57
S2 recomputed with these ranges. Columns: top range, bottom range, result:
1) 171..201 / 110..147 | 0.58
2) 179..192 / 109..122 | 0.52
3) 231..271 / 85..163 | 0.87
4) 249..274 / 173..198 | 1.42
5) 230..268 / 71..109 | 0.89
